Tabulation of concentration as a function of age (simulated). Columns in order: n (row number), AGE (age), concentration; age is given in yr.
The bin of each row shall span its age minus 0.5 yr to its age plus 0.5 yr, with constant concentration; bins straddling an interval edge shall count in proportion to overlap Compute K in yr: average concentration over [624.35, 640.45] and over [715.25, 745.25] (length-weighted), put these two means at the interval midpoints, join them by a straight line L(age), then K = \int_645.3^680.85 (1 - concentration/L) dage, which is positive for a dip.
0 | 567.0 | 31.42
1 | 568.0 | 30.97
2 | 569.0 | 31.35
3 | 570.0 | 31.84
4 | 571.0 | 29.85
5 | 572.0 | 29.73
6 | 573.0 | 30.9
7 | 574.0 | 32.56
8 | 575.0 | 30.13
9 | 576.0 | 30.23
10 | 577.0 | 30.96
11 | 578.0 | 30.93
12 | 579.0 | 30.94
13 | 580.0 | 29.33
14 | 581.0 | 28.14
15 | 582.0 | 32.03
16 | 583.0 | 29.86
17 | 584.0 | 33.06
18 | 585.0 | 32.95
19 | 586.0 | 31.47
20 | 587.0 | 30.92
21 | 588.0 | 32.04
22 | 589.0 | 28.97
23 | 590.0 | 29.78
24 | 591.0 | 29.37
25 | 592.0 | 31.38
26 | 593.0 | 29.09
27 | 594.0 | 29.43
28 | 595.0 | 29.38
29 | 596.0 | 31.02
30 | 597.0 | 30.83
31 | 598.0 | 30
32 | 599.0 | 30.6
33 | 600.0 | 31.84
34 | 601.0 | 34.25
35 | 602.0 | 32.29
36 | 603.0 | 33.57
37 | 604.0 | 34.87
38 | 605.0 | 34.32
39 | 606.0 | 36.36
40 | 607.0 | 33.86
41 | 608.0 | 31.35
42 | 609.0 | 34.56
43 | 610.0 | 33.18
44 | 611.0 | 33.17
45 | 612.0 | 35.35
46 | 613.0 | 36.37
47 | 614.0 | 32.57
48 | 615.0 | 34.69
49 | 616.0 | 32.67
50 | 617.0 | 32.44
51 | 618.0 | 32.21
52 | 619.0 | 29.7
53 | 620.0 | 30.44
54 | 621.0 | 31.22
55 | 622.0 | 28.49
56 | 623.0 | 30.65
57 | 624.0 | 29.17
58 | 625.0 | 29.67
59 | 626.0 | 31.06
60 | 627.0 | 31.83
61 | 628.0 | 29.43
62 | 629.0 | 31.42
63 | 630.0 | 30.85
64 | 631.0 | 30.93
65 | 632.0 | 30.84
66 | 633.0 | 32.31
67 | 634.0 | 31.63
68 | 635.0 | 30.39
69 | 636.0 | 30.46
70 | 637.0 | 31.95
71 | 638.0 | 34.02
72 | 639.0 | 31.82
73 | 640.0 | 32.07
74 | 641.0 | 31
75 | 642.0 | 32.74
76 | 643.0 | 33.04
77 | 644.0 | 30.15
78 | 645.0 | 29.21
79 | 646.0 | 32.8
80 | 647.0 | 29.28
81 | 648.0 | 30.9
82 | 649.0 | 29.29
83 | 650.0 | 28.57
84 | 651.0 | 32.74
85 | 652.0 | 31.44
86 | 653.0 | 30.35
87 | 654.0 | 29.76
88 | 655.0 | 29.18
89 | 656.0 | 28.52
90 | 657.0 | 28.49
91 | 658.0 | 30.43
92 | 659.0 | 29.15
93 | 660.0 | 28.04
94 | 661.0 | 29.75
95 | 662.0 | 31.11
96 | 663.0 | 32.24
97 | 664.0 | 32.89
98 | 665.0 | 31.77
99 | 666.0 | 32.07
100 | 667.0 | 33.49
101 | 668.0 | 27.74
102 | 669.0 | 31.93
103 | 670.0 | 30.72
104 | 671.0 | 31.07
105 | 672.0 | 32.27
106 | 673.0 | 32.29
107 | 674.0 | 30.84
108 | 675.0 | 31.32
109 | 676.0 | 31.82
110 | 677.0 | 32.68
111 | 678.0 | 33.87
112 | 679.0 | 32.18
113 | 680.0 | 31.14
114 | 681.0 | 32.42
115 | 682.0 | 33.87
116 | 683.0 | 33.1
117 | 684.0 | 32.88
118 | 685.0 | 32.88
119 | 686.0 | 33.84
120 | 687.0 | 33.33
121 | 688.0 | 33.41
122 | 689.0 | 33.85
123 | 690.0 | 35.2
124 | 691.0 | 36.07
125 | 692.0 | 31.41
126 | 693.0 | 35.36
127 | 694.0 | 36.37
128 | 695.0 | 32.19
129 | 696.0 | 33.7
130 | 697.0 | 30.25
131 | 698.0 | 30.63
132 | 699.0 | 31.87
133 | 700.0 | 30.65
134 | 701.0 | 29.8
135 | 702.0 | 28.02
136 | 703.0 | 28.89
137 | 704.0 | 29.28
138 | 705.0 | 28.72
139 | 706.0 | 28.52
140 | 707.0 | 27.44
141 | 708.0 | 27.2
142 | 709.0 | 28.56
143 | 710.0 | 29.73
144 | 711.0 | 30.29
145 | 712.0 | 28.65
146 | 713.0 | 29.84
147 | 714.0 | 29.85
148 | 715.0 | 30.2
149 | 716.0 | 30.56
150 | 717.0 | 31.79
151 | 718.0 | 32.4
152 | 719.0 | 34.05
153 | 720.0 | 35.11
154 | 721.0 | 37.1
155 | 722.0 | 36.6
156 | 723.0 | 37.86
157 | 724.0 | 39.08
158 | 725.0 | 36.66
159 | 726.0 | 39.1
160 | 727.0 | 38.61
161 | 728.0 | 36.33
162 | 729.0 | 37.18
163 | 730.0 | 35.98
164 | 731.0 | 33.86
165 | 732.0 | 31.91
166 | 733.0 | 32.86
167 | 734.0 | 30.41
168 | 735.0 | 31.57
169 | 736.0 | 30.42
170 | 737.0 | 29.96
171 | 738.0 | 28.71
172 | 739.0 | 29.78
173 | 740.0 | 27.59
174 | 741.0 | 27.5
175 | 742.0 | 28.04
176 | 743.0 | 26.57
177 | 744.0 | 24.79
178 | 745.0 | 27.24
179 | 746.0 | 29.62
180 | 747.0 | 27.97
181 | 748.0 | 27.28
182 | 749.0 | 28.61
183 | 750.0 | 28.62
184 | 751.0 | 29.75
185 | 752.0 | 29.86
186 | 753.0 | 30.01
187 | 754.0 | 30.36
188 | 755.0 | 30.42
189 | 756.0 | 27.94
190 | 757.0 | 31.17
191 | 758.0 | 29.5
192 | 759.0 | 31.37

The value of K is 0.9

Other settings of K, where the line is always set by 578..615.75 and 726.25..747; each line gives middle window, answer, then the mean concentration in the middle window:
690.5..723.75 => -0.38 yr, 31.5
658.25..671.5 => 0.24 yr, 30.9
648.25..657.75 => 0.51 yr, 29.9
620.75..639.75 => 0.46 yr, 31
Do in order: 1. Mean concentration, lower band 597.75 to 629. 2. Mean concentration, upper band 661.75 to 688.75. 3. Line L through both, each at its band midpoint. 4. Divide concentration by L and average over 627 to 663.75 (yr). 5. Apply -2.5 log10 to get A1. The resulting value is 0.05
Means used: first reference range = 32.3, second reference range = 32.2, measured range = 30.8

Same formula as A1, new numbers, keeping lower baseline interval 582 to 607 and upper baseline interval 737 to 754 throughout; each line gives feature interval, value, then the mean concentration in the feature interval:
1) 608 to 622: -0.053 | 32.7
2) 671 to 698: -0.113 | 32.9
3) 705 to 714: 0.011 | 28.8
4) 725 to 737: -0.194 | 34.3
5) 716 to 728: -0.239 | 36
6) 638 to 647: -0.036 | 31.6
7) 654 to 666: 0.000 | 30.2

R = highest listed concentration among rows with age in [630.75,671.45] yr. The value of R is 34.02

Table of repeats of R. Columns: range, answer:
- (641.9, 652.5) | 33.04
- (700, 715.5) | 30.65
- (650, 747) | 39.1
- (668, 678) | 33.87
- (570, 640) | 36.37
